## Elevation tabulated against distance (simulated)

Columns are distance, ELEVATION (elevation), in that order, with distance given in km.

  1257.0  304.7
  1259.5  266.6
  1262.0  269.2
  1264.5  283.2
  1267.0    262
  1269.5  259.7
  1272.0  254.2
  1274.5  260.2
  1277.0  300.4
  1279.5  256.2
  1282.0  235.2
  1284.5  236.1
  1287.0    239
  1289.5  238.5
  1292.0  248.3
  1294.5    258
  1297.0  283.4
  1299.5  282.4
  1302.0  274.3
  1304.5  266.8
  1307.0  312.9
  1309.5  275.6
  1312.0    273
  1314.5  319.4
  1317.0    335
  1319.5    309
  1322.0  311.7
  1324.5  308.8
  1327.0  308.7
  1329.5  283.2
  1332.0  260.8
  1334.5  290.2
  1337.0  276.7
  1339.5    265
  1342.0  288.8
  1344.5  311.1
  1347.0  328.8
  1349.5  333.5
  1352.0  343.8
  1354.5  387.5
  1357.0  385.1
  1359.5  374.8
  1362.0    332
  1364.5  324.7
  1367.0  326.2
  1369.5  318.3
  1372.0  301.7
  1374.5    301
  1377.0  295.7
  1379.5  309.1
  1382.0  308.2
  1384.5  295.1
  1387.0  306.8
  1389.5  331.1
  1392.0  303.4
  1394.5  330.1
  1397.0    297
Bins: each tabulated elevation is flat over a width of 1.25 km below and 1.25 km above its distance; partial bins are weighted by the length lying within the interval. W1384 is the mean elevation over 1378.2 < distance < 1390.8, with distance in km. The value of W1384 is 310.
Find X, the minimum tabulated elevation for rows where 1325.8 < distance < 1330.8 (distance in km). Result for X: 283.2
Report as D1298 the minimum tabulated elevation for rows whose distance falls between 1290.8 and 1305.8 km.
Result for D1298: 248.3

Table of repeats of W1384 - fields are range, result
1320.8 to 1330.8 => 303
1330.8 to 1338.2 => 276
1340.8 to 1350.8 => 316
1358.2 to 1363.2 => 354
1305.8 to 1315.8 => 295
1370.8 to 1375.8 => 301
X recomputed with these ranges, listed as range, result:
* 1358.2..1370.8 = 318.3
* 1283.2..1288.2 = 236.1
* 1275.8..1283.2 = 235.2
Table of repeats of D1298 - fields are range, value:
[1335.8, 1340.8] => 265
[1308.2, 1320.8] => 273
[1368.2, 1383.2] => 295.7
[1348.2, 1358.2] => 333.5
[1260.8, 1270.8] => 259.7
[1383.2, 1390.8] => 295.1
